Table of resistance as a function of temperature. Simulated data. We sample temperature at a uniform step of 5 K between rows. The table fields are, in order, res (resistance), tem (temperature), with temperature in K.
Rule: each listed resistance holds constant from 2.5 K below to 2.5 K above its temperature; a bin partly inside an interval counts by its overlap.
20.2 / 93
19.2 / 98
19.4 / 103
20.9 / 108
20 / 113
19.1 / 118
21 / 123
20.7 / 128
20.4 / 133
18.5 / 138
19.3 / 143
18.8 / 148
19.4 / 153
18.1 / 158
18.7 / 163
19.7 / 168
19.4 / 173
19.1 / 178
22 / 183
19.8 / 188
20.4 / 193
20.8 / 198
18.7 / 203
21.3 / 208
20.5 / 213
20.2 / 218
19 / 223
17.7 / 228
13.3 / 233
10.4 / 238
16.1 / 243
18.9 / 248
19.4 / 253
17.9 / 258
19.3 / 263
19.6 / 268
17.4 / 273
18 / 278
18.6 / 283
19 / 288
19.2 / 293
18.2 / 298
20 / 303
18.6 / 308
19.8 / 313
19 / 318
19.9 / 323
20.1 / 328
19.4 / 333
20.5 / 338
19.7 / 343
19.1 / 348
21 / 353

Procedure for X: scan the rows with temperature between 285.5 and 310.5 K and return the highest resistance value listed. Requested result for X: 20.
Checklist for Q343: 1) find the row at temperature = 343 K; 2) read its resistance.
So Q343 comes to 19.7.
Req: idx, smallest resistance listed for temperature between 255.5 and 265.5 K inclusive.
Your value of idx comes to 17.9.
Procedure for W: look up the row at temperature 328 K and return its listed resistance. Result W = 20.1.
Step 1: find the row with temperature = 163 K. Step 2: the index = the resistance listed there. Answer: 18.7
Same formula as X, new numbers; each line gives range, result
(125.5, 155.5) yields 20.7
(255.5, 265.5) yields 19.3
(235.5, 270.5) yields 19.6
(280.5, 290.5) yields 19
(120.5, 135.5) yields 21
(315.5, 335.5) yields 20.1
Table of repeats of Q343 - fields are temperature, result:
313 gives 19.8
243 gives 16.1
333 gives 19.4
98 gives 19.2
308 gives 18.6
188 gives 19.8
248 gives 18.9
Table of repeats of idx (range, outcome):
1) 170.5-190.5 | 19.1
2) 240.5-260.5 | 16.1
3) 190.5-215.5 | 18.7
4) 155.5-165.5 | 18.1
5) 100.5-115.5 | 19.4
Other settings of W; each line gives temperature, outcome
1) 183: 22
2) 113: 20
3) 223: 19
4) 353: 21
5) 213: 20.5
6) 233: 13.3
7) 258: 17.9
